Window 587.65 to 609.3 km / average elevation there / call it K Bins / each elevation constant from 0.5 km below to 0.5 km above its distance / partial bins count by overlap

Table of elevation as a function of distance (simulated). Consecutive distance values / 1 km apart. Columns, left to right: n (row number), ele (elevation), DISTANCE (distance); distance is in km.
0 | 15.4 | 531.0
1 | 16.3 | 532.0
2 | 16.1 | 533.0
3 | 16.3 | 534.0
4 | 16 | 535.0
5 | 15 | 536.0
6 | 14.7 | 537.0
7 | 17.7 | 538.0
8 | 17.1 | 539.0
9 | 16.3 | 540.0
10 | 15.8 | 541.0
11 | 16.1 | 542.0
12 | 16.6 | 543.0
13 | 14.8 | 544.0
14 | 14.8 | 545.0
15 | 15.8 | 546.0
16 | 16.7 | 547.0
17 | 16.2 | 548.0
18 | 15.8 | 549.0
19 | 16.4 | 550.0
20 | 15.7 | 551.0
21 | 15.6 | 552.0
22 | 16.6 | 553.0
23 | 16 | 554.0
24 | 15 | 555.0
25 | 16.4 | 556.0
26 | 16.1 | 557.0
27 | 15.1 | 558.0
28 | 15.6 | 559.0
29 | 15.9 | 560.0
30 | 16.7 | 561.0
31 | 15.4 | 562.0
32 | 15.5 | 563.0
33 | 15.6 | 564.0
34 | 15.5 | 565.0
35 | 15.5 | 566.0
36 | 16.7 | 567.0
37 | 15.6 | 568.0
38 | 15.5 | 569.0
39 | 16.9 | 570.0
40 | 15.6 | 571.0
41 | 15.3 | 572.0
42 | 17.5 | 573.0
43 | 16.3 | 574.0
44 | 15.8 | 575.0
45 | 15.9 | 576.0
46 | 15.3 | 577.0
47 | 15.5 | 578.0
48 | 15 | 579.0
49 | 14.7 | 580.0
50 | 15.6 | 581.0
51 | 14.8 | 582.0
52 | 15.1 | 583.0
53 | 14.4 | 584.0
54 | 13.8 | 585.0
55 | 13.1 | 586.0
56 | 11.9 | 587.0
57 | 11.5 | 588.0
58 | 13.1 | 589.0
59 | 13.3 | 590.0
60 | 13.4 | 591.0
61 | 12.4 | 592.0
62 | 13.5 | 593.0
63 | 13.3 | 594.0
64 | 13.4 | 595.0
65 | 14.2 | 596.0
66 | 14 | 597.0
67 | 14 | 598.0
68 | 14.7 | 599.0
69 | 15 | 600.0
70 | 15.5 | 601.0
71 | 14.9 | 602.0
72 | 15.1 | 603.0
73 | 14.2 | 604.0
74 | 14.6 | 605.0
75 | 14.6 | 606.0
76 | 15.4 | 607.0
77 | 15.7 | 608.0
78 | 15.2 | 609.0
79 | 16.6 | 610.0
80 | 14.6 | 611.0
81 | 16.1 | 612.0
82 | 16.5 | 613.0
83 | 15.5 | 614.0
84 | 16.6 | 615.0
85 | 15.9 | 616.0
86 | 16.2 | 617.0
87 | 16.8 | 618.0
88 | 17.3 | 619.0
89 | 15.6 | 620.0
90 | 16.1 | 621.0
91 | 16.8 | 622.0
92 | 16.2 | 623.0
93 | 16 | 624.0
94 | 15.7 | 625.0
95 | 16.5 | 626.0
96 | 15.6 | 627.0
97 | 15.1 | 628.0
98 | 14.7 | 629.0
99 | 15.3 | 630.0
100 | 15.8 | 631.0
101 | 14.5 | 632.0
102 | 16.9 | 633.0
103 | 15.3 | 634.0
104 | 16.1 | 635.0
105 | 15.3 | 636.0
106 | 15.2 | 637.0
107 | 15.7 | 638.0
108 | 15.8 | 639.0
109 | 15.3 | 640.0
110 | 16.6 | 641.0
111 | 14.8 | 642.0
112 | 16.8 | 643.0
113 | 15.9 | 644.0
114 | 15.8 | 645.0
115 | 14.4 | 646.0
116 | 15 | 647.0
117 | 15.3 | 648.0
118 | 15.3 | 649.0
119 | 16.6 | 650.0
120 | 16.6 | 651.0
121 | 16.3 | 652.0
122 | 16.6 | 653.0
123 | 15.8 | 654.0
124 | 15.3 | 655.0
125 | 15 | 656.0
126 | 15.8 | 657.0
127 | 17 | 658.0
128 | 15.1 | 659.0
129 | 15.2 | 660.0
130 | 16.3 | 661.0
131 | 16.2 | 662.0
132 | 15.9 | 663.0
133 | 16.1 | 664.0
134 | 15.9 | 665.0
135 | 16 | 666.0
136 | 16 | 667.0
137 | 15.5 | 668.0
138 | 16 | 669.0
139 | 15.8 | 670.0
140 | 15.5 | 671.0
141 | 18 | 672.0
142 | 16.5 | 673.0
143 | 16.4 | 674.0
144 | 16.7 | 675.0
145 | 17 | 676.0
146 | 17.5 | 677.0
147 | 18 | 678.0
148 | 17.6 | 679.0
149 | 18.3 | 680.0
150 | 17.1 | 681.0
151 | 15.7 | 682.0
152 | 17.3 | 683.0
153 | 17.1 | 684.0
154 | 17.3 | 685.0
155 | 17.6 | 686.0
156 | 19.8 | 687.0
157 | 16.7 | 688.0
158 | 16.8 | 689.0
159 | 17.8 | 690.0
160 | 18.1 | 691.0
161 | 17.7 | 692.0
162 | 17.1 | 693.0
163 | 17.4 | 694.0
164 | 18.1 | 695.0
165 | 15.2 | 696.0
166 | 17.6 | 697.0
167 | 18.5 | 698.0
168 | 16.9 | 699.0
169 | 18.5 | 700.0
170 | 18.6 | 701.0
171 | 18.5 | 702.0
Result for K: 14.1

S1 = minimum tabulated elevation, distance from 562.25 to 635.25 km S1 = 11.5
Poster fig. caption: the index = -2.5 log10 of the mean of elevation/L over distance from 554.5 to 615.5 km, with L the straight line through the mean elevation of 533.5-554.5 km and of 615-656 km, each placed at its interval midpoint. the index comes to 0.06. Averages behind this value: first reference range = 16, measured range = 15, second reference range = 15.8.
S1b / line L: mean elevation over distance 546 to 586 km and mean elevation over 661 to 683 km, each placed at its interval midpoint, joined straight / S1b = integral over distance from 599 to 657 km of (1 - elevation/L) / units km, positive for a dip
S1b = 1.87 km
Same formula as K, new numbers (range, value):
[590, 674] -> 15.5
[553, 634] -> 15.2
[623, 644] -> 15.7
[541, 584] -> 15.8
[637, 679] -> 16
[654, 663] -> 15.8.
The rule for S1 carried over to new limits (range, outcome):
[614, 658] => 14.4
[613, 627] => 15.5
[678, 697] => 15.2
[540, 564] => 14.8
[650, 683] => 15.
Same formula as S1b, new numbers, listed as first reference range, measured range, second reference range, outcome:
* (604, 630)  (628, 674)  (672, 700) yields 2.1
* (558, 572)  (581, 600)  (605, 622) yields 2.7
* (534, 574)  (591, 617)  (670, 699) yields 2.5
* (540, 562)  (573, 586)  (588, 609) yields -0.3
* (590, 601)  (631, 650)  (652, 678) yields -0.3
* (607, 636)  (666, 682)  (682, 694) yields 0.4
